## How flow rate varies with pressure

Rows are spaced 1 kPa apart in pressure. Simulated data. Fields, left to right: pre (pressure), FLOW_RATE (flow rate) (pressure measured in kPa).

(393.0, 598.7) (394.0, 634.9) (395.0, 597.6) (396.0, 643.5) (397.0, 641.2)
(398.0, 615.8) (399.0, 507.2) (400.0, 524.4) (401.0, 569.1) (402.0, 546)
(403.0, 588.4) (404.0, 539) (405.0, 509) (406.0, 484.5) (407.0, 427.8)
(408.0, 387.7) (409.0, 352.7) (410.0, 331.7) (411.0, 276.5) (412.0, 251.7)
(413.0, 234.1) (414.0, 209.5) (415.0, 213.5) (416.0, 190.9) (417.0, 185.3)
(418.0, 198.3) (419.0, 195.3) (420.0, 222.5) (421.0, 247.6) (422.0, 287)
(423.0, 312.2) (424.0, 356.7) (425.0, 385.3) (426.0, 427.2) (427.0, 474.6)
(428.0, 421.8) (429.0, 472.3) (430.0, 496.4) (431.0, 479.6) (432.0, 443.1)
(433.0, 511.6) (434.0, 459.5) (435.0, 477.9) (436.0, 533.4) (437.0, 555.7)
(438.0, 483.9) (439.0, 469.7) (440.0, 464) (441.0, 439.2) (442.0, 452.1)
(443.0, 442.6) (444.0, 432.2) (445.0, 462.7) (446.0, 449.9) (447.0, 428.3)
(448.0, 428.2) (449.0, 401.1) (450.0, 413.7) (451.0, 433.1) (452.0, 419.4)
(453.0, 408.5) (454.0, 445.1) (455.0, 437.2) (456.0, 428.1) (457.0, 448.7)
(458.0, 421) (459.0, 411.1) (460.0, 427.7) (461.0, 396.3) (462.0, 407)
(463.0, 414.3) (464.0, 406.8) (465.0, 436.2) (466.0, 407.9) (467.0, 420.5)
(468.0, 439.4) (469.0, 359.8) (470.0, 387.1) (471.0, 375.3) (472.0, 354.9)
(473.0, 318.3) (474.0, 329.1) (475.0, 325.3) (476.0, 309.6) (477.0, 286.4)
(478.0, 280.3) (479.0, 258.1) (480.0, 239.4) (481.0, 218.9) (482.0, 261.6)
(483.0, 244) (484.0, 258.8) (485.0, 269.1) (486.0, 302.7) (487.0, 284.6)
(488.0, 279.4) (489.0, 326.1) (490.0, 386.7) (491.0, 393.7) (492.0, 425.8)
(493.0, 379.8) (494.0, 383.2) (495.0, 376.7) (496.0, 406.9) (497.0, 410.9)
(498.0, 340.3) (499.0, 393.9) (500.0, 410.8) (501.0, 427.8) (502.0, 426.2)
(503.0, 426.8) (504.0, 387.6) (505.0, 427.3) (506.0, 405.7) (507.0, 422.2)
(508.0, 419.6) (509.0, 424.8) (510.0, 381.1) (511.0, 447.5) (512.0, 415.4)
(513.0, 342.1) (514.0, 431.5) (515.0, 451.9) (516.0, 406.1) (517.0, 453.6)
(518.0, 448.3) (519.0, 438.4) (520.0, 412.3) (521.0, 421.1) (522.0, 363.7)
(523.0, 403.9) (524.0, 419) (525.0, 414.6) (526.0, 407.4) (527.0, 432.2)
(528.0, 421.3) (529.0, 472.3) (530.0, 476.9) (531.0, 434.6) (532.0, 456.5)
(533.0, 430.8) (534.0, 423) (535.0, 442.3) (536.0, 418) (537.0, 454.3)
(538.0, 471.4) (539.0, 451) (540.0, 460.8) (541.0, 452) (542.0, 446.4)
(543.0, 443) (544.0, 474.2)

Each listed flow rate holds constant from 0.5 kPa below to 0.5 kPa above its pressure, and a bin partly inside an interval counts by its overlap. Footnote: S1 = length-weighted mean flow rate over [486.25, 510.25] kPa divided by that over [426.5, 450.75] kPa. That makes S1 0.84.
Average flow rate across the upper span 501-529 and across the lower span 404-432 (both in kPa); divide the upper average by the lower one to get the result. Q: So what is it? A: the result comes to 1.2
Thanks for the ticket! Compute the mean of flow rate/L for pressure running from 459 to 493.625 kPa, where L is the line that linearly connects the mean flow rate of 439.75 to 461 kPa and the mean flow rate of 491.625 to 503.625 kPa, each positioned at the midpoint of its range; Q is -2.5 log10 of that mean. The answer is 0.21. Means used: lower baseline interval 432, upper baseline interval 400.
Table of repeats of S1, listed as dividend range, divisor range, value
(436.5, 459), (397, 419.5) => 1.15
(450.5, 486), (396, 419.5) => 0.91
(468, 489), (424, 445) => 0.65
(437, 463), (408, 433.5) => 1.33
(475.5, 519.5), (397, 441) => 0.90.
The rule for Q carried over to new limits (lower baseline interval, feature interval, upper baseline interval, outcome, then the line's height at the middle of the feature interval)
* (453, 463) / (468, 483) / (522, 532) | 0.34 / 425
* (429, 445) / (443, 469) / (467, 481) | -0.07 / 399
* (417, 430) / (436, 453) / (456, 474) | -0.22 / 368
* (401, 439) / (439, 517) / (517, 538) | 0.07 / 411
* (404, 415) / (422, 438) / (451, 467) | -0.18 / 379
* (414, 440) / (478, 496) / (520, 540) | 0.29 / 410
